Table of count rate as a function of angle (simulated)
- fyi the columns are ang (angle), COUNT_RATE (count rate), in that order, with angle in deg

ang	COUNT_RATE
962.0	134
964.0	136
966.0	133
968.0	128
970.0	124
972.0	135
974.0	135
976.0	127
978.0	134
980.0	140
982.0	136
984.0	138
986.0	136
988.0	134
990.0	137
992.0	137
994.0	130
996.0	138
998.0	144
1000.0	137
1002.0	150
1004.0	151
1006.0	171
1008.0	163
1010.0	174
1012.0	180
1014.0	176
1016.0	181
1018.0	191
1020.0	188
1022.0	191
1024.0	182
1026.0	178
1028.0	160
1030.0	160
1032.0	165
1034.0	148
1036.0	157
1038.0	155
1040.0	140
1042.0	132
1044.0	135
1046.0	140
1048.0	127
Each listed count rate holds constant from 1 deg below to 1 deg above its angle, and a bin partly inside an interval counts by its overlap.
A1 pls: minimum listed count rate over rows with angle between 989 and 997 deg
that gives 130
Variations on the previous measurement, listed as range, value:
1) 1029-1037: 148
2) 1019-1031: 160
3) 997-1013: 137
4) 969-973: 124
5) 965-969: 128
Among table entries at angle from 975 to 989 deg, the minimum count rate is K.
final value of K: 127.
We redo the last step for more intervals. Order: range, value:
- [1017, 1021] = 188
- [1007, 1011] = 163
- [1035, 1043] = 132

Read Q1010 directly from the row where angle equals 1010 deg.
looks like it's 174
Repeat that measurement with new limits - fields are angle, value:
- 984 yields 138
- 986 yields 136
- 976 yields 127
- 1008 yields 163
